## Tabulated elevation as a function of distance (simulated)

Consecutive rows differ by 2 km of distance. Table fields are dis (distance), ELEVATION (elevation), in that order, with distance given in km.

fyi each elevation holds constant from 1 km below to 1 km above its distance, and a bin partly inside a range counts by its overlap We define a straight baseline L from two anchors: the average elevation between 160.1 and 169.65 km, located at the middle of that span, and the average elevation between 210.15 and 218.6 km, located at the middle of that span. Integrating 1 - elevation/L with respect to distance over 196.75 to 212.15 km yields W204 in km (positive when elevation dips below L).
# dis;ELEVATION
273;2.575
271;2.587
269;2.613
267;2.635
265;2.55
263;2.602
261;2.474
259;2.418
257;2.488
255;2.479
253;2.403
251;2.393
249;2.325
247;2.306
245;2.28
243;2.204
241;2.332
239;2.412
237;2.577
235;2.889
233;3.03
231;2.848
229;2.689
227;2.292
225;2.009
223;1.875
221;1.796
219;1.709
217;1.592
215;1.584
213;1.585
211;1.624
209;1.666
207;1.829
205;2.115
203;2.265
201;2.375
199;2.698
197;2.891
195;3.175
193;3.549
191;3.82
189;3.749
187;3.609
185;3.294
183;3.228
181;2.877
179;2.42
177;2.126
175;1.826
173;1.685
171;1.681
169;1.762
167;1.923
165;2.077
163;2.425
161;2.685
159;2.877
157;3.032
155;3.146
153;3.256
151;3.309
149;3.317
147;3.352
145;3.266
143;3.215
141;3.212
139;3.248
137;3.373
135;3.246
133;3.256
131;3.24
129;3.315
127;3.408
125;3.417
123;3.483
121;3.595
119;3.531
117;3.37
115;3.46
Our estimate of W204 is -3.7 km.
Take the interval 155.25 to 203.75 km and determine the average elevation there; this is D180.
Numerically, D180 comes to 2.68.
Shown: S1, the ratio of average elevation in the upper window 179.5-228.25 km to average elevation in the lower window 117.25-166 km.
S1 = 0.8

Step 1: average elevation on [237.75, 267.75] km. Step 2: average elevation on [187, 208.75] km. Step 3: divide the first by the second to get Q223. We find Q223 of 0.9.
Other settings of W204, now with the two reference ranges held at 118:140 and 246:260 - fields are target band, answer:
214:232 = 4.0 km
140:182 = 6.6 km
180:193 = -2.3 km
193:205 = 0.5 km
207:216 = 3.6 km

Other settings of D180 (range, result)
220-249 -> 2.39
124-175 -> 2.89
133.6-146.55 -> 3.26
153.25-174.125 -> 2.36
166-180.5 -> 1.95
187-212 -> 2.68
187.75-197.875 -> 3.45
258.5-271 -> 2.56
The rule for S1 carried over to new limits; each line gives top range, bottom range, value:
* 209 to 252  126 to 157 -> 0.67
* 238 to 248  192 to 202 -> 0.79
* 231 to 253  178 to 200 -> 0.78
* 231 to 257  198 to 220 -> 1.30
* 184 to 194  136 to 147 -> 1.10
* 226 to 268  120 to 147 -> 0.75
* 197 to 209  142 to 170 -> 0.80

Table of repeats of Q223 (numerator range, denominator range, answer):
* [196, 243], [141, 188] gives 0.81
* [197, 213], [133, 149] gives 0.64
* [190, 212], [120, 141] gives 0.76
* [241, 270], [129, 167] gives 0.80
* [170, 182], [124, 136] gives 0.63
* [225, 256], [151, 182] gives 1.03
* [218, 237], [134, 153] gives 0.72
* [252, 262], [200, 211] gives 1.22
